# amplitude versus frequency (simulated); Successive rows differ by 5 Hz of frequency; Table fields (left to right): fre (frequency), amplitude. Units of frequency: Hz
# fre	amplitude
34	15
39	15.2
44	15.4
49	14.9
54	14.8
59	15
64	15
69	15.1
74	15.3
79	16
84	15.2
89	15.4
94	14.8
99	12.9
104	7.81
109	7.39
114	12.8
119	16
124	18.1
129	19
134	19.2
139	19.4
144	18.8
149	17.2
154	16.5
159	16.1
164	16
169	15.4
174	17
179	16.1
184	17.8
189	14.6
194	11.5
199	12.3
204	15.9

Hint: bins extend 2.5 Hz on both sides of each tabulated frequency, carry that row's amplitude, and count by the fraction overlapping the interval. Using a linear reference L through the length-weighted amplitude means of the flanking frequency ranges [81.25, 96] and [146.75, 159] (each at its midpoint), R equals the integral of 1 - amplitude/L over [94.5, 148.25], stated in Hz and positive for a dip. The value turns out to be 2.75 Hz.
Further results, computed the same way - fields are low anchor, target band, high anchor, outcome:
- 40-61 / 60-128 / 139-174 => 7.16 Hz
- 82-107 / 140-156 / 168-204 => -3.97 Hz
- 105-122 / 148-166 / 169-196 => -2.90 Hz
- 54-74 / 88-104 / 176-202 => 1.79 Hz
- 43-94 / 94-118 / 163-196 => 6.64 Hz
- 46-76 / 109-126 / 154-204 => 0.91 Hz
